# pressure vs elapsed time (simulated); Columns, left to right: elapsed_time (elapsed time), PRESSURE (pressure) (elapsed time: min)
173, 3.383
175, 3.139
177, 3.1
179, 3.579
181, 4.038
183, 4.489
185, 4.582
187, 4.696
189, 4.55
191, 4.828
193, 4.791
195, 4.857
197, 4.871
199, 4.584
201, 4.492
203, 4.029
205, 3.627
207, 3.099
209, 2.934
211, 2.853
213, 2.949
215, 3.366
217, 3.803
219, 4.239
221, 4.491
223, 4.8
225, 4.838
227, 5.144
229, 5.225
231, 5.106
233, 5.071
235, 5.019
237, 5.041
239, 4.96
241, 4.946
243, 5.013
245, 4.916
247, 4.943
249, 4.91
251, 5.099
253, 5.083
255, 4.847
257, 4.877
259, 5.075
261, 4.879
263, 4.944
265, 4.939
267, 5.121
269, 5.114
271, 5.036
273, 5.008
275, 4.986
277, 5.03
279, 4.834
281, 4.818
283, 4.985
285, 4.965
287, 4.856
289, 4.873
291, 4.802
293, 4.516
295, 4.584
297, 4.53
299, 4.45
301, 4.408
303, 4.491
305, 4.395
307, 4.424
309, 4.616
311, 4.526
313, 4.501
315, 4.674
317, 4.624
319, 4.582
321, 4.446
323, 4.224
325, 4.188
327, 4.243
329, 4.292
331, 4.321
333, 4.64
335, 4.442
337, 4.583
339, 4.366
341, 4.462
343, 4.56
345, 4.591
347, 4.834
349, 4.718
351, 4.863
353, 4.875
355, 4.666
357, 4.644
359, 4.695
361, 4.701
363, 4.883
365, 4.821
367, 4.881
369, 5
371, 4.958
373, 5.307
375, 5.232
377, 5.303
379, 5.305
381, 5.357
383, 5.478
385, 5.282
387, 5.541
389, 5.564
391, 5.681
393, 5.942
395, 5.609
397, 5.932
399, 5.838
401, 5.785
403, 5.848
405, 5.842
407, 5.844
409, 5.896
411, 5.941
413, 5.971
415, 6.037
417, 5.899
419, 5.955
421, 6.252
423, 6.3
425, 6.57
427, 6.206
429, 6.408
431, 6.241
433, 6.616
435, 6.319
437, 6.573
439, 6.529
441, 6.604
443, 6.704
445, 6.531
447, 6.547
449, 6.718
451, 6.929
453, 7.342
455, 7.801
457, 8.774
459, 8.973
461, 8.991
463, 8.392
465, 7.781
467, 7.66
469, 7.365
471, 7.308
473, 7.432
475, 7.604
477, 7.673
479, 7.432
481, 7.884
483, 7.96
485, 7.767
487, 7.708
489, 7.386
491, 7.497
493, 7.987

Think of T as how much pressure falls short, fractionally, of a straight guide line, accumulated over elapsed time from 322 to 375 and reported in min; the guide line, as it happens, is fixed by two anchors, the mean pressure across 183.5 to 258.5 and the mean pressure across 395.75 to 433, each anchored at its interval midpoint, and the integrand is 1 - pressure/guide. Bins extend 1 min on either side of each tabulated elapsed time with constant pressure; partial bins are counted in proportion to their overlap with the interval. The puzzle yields 8.5 min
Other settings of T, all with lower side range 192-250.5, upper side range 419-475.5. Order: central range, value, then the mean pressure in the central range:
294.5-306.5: 2.03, 4.47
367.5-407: 5.45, 5.52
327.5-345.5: 4.15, 4.46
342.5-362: 4.13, 4.72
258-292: 0.80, 4.96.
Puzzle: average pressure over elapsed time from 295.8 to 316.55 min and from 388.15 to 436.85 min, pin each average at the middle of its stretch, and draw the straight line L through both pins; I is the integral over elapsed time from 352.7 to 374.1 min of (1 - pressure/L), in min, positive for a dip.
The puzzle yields 1.9 min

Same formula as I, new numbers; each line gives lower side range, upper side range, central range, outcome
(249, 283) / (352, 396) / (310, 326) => 1.9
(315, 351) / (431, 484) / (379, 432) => 2.5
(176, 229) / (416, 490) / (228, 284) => -2.3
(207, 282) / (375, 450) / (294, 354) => 9.0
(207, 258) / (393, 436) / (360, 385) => 2.6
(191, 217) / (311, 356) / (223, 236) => -3.3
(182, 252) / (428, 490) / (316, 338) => 5.2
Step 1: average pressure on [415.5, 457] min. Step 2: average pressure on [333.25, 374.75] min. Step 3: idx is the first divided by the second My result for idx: 1.4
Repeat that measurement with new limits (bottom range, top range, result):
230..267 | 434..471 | 1.48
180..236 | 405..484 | 1.61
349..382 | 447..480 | 1.56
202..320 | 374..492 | 1.44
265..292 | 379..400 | 1.13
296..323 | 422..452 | 1.45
